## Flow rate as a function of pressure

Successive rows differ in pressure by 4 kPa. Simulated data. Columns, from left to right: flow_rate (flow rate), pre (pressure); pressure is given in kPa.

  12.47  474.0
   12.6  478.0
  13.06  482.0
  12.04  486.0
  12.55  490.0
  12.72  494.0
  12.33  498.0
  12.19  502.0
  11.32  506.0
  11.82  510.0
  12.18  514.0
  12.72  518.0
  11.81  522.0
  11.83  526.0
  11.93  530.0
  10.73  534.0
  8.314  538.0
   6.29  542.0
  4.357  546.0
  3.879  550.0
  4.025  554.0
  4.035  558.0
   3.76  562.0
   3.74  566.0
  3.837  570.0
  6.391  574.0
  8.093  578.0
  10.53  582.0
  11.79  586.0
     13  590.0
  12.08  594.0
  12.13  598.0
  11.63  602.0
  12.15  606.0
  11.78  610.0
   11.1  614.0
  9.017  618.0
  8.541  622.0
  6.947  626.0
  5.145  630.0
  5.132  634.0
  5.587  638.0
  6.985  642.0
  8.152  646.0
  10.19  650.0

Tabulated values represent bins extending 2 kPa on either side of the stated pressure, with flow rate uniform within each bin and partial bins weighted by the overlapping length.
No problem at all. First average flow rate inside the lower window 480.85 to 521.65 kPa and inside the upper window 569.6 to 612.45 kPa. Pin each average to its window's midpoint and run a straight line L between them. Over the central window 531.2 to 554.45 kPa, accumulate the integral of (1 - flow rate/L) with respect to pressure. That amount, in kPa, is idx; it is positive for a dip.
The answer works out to 9.9 kPa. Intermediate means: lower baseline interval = 12.3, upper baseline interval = 10.6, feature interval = 6.61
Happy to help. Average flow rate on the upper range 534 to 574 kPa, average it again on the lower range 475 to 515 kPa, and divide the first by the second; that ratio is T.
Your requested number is 0.41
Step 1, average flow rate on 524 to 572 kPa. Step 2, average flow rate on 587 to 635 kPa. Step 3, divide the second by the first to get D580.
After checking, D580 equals 1.6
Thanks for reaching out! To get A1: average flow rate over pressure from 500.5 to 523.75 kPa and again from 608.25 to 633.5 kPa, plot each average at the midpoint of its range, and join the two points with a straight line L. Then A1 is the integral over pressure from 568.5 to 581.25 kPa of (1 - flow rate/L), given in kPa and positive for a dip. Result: 4.25 kPa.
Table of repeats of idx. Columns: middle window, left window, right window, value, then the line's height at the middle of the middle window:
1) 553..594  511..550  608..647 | 7.20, 8.9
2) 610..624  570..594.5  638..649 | -2.39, 8.41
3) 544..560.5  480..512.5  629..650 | 9.83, 10.1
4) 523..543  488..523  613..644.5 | 1.84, 11.1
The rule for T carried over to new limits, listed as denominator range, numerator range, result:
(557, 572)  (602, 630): 2.53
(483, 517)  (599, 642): 0.71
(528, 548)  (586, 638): 1.18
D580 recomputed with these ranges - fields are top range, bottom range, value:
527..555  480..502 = 0.59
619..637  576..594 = 0.59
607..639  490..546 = 0.73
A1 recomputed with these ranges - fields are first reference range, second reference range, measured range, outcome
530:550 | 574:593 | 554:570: 9.1 kPa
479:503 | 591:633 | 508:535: -0.1 kPa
